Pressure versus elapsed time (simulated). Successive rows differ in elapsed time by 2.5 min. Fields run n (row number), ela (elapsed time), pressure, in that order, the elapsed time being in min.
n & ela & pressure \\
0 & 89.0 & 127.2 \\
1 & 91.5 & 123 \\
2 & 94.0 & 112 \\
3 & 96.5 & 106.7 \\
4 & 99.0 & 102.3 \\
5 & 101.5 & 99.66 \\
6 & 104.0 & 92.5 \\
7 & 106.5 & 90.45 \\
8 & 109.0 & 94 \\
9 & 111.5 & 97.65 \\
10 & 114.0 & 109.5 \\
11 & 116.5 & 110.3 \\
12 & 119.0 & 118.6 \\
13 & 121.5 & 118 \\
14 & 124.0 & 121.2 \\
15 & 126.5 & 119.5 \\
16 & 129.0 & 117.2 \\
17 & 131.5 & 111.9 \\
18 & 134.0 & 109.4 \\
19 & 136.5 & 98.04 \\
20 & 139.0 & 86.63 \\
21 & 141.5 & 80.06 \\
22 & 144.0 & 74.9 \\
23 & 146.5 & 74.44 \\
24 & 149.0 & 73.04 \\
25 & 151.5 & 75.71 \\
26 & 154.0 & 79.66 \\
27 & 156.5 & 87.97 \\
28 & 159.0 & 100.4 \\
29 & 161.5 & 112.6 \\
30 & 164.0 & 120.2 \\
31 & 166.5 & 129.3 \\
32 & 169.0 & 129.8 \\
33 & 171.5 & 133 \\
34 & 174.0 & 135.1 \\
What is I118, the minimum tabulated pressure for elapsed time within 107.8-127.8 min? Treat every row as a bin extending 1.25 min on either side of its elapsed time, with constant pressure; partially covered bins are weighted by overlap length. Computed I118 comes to 94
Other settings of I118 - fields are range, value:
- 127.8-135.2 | 109.4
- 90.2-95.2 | 112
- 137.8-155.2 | 73.04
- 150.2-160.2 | 75.71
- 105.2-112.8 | 90.45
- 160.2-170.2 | 112.6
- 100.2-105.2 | 92.5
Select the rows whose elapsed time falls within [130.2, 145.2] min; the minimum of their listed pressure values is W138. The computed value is 74.9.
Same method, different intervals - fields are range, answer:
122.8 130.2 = 117.2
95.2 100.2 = 102.3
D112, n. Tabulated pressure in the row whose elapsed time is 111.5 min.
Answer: 97.65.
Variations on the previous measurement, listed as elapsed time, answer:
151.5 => 75.71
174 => 135.1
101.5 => 99.66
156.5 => 87.97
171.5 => 133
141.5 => 80.06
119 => 118.6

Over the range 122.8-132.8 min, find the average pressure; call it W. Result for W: 117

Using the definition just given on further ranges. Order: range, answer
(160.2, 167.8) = 121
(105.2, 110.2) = 92.2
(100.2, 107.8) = 94.3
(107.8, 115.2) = 100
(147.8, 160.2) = 83.3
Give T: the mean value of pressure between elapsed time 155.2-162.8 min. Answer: 100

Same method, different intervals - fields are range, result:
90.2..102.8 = 109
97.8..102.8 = 101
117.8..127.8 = 119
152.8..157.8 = 84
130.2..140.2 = 102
